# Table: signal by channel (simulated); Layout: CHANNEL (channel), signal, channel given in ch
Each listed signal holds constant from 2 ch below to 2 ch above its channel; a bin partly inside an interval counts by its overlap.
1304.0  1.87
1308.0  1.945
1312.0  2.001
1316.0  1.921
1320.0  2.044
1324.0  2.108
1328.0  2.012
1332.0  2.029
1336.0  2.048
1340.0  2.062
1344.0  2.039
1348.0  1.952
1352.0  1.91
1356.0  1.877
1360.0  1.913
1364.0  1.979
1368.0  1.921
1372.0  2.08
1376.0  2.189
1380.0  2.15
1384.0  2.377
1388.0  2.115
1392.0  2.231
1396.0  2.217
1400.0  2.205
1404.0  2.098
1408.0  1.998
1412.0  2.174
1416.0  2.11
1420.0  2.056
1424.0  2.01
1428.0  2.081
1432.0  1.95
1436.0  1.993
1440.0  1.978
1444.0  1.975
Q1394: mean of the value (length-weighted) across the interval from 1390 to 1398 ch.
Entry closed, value 2.22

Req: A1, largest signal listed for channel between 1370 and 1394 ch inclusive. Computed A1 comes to 2.377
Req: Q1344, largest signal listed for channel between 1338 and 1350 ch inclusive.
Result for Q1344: 2.062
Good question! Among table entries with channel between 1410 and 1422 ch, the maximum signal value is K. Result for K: 2.174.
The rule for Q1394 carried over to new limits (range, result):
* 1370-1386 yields 2.2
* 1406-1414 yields 2.09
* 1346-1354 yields 1.93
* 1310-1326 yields 2.02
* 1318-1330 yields 2.05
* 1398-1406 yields 2.15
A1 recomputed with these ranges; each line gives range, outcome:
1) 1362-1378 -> 2.189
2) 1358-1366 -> 1.979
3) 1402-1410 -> 2.098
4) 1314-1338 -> 2.108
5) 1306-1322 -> 2.044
